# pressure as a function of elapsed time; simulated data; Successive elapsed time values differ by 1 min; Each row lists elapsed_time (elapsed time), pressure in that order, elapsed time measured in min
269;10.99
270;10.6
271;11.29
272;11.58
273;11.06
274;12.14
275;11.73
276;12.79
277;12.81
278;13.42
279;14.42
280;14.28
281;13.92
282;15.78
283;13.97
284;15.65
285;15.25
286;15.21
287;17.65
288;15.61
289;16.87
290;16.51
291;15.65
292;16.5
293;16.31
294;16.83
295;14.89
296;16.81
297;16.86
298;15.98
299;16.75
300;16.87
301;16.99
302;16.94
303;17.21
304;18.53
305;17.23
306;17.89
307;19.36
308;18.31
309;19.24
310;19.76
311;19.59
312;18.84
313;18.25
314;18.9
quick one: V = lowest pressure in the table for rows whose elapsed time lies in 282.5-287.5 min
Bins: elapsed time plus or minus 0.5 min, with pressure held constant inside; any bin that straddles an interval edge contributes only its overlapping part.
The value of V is 13.97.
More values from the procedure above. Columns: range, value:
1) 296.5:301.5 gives 15.98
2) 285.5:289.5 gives 15.21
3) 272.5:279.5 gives 11.06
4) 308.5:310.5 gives 19.24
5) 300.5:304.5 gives 16.94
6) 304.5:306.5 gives 17.23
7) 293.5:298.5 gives 14.89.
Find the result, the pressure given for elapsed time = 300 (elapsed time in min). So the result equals 16.87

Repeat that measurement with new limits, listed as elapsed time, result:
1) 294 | 16.83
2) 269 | 10.99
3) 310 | 19.76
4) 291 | 15.65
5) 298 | 15.98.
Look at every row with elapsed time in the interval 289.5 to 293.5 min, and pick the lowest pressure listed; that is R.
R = 15.65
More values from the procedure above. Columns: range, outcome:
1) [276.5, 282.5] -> 12.81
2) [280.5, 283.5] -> 13.92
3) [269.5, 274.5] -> 10.6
